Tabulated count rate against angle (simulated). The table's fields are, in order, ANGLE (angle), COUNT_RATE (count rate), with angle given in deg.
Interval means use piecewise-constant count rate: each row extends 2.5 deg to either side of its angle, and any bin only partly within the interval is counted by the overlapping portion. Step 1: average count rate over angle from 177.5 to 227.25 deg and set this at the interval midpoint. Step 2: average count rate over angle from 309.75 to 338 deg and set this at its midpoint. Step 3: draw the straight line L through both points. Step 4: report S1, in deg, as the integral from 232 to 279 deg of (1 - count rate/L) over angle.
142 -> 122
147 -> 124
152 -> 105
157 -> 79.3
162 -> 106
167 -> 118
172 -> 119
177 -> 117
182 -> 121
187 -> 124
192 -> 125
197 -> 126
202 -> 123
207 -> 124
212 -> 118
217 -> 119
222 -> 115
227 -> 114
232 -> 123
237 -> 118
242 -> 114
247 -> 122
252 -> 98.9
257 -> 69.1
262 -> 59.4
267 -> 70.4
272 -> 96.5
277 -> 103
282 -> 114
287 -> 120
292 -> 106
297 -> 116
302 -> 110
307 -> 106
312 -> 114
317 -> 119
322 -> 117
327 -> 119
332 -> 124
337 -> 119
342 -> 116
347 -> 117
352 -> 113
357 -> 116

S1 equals 9.4 deg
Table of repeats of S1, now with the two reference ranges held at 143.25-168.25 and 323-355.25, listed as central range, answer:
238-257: 1.0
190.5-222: -3.5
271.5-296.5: 1.1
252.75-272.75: 6.9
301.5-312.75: 0.6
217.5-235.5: -1.1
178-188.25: -1.2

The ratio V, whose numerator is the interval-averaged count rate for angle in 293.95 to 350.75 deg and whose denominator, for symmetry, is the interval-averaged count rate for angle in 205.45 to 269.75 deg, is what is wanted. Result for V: 1.11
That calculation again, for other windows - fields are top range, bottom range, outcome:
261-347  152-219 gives 0.93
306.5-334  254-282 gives 1.41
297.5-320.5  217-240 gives 0.96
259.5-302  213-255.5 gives 0.86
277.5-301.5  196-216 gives 0.92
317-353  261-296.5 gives 1.20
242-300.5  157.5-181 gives 0.88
